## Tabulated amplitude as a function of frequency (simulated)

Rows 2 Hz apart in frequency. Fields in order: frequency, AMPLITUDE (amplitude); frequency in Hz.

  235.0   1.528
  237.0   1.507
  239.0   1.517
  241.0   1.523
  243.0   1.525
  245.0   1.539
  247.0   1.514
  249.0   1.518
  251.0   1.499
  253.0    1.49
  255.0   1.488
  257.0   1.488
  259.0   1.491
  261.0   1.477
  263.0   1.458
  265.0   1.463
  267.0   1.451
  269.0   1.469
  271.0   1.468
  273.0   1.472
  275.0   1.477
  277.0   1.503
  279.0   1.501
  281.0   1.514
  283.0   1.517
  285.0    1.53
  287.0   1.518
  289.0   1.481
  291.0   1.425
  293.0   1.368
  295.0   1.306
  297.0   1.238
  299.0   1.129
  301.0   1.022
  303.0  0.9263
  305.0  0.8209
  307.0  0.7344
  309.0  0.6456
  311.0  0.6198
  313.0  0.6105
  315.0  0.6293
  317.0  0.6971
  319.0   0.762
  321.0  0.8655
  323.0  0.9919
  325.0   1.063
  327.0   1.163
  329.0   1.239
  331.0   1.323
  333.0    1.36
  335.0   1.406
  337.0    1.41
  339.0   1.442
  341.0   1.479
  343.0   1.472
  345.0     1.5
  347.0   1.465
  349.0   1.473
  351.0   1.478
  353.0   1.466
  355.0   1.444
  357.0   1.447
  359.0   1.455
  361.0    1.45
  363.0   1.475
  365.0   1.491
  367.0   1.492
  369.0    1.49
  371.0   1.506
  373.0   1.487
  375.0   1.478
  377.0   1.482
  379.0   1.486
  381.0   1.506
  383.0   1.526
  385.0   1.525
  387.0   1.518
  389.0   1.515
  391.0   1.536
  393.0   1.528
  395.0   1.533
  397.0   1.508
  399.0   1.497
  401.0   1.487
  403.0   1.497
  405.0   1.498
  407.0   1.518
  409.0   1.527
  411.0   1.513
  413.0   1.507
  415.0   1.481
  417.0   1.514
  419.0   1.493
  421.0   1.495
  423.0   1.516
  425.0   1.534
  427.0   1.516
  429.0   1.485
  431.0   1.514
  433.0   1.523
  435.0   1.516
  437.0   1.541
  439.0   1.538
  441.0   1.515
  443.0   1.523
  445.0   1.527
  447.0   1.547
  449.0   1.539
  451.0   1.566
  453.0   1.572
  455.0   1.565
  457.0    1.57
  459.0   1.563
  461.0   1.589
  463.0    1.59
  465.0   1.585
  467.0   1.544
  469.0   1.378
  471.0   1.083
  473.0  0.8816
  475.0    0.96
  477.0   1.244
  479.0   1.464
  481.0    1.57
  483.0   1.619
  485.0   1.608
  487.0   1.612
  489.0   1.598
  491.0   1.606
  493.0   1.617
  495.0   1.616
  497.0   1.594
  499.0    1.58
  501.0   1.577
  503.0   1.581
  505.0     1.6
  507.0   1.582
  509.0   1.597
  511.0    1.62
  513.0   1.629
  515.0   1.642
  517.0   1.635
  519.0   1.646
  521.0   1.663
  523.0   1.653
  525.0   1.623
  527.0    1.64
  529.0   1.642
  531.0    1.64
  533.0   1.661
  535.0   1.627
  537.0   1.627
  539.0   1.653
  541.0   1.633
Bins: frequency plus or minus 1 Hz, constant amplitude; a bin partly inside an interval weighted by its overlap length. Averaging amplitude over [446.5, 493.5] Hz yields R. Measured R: 1.48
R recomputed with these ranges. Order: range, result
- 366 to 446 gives 1.51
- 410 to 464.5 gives 1.53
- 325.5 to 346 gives 1.37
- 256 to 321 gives 1.22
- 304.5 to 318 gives 0.674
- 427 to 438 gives 1.52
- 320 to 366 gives 1.36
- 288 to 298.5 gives 1.35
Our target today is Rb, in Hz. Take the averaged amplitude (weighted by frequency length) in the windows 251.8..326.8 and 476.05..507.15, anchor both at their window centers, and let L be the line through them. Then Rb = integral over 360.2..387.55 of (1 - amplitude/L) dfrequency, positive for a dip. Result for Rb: -2.6 Hz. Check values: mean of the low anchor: 1.22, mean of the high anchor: 1.57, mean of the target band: 1.49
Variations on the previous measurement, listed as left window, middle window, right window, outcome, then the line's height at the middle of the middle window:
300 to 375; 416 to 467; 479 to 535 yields -2.73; 1.46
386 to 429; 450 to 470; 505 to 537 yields 0.18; 1.57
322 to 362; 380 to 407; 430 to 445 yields -1.07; 1.46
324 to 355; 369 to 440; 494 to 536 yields -1.82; 1.47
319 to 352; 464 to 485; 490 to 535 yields 2.80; 1.55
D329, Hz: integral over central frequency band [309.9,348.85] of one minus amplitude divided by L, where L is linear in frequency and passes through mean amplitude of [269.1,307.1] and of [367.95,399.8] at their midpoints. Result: 7.58 Hz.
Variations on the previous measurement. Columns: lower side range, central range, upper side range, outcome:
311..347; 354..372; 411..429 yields -2.8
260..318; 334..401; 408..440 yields -4.5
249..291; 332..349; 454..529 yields 0.7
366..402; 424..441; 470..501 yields -0.5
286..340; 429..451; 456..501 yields -2.3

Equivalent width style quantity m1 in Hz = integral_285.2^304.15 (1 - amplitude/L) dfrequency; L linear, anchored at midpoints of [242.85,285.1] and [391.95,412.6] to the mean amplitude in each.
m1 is 2.8 Hz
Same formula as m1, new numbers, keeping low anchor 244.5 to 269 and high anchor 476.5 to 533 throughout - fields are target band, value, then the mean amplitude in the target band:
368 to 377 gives 0.3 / 1.49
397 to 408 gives 0.4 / 1.5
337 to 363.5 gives 1.2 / 1.46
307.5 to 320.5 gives 7.2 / 0.671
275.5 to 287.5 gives -0.1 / 1.51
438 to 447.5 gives 0.3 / 1.53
